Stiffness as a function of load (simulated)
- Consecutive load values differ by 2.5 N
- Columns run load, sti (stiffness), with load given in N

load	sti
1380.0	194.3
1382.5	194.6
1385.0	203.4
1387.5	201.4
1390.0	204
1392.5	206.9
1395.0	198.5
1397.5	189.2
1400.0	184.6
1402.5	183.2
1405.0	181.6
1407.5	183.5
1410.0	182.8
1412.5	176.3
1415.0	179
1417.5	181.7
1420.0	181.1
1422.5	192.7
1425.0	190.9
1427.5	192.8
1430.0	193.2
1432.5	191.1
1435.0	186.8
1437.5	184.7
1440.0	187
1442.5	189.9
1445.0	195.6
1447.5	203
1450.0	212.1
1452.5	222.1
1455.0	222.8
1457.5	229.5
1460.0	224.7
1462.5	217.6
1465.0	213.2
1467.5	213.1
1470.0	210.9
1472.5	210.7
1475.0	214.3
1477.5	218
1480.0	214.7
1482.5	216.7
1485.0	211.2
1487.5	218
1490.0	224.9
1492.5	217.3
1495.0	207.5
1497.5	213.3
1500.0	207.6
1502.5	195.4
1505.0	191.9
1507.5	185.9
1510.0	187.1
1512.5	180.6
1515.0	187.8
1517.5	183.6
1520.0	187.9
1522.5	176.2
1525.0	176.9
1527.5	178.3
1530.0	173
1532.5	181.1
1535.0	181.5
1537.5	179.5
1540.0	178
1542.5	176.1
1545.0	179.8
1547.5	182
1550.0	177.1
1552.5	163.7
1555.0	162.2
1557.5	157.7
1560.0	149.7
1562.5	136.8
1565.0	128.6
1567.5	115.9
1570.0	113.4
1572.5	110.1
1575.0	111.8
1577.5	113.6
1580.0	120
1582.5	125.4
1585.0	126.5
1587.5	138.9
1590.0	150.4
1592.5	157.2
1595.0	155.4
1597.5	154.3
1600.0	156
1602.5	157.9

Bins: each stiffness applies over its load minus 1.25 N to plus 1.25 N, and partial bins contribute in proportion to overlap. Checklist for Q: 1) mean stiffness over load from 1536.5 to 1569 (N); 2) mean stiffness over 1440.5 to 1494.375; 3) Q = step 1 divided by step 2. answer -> 0.7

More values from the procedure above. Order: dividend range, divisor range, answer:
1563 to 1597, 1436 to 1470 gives 0.62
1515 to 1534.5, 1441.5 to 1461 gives 0.85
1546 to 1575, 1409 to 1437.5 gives 0.77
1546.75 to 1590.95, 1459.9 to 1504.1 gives 0.64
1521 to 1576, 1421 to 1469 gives 0.78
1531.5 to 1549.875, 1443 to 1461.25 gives 0.84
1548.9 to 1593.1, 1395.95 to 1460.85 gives 0.70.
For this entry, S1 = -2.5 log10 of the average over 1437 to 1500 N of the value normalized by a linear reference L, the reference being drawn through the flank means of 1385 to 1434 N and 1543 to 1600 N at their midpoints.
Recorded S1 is -0.22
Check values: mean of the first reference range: 190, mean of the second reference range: 143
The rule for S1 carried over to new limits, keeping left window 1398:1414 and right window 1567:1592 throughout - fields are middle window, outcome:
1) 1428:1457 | -0.18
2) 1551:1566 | -0.15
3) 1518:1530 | -0.25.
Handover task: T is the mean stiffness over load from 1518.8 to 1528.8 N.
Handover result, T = 180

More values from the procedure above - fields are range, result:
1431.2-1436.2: 189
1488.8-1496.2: 217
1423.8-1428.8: 192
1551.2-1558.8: 161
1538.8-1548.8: 179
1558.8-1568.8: 133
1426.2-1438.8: 190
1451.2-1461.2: 225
